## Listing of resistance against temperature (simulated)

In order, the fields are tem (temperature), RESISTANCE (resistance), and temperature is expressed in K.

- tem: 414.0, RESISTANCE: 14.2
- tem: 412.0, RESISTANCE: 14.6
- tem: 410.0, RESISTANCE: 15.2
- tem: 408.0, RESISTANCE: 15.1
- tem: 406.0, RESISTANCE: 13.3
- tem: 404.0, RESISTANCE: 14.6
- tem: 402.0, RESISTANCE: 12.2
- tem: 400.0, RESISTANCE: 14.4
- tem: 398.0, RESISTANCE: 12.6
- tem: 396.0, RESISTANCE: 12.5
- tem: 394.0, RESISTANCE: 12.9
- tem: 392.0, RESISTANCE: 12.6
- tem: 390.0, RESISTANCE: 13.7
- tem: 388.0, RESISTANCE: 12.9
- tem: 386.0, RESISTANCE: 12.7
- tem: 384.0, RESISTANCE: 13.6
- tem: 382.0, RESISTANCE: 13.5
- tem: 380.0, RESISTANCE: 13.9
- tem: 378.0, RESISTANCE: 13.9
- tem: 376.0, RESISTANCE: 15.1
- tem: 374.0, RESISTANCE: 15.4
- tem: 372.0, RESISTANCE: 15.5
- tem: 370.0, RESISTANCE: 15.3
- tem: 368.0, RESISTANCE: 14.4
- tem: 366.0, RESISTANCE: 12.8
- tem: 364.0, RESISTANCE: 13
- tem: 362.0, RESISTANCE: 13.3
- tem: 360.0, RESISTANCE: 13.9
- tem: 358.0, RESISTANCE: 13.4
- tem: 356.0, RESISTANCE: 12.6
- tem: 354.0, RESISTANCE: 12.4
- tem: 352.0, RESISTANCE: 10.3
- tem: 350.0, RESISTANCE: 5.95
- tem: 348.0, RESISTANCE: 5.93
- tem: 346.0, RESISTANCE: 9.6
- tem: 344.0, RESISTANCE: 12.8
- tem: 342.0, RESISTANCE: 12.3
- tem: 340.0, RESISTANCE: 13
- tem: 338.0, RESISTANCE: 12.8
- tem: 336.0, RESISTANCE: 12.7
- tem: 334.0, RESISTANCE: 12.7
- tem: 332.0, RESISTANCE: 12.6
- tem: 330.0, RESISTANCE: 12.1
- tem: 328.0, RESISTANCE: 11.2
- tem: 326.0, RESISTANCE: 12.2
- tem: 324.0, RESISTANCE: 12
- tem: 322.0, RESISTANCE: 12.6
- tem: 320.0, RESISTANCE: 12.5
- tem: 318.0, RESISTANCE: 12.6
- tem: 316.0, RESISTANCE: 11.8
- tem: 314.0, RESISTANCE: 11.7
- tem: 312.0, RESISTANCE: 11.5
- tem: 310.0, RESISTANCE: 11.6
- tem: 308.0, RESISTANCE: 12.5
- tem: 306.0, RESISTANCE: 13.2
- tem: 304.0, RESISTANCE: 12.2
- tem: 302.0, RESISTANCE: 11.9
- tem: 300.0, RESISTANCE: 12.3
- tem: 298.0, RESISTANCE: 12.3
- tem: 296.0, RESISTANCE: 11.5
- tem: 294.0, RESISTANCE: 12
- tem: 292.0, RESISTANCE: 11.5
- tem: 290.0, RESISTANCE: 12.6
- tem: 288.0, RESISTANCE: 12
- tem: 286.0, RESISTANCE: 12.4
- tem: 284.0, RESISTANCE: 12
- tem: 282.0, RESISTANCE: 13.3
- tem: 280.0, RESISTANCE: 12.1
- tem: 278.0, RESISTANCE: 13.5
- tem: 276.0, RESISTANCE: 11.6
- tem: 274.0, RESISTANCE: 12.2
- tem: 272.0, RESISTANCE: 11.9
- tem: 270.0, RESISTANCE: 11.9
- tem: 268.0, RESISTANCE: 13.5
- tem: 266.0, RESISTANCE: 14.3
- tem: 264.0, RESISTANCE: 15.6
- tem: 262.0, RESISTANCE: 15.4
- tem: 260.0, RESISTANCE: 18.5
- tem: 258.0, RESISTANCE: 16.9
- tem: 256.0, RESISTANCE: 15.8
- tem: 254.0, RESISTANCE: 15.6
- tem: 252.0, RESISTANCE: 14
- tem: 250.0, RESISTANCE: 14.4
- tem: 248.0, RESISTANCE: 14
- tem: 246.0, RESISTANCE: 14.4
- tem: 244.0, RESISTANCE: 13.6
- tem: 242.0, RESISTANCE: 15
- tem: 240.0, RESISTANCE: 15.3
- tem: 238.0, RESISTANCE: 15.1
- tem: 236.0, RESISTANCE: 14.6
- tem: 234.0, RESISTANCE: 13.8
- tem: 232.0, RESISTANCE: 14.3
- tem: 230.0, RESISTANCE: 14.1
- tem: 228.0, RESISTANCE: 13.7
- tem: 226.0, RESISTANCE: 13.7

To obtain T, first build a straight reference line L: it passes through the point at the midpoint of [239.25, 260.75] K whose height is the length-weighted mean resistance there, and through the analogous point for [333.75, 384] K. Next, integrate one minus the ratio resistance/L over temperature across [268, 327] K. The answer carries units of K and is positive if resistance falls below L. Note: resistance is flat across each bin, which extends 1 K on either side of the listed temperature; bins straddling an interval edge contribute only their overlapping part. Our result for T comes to 7.9 K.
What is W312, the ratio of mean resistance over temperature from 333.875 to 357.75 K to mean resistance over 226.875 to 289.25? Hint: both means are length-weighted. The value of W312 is 0.8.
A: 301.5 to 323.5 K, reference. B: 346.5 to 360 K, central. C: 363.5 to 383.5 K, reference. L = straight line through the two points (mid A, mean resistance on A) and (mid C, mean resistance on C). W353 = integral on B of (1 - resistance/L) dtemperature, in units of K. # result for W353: 3.24 K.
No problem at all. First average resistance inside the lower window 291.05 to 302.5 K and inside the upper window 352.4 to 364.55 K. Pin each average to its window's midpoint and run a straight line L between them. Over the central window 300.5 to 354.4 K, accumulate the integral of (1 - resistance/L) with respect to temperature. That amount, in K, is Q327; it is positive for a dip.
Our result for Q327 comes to 3.32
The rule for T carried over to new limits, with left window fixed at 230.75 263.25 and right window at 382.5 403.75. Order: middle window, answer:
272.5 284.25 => 1.7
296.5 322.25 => 3.7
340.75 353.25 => 3.7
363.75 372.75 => -0.6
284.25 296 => 2.0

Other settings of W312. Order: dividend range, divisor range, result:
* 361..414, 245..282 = 0.97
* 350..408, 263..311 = 1.07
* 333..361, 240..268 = 0.76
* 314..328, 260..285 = 0.91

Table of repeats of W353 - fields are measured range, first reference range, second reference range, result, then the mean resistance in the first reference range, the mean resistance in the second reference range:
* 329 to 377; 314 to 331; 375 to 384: 2.43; 12.1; 14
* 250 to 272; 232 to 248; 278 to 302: -2.30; 14.5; 12.2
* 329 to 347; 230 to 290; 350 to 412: 1.80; 14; 13.5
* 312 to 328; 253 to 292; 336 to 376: 1.08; 13.7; 12.4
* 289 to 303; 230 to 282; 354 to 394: 2.05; 14.3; 13.7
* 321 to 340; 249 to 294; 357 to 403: 1.78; 13.6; 13.6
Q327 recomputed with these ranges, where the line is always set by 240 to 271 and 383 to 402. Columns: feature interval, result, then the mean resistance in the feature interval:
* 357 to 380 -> -1.4 K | 14.2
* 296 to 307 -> 1.5 K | 12.3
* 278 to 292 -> 2.0 K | 12.4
